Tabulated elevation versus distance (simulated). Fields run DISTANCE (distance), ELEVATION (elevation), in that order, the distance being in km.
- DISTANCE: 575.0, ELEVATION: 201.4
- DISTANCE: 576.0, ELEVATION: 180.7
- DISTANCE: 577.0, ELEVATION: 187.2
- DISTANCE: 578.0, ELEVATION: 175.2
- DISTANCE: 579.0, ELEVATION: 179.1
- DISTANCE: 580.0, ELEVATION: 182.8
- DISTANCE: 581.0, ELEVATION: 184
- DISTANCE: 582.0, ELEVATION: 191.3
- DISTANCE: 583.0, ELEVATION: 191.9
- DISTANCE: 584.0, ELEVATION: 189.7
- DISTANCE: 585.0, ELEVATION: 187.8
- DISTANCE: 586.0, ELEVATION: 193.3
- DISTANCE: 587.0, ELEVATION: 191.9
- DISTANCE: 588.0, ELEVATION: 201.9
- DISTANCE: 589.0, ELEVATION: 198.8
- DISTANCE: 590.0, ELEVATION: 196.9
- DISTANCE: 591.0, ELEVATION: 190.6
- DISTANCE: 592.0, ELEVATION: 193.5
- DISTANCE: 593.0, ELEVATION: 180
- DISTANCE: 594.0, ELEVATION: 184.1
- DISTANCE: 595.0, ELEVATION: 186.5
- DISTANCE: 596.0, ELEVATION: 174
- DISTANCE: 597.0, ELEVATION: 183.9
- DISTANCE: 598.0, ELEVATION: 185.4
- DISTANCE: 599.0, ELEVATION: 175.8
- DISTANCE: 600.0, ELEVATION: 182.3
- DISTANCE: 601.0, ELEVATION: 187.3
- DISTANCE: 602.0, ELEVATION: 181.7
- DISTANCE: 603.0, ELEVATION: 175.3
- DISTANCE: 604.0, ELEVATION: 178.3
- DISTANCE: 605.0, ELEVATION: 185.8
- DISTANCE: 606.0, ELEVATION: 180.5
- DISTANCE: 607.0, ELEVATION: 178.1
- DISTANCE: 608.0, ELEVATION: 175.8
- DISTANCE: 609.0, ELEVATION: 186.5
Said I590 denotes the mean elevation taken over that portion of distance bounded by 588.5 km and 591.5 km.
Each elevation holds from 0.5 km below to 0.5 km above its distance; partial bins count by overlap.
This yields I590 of 195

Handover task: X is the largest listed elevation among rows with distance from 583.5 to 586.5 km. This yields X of 193.3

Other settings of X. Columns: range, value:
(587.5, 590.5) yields 201.9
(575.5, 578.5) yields 187.2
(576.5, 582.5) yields 191.3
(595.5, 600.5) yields 185.4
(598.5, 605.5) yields 187.3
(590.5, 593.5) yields 193.5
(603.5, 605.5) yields 185.8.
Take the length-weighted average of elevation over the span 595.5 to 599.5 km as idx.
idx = 180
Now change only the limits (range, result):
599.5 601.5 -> 185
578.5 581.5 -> 182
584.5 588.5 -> 194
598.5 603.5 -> 180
